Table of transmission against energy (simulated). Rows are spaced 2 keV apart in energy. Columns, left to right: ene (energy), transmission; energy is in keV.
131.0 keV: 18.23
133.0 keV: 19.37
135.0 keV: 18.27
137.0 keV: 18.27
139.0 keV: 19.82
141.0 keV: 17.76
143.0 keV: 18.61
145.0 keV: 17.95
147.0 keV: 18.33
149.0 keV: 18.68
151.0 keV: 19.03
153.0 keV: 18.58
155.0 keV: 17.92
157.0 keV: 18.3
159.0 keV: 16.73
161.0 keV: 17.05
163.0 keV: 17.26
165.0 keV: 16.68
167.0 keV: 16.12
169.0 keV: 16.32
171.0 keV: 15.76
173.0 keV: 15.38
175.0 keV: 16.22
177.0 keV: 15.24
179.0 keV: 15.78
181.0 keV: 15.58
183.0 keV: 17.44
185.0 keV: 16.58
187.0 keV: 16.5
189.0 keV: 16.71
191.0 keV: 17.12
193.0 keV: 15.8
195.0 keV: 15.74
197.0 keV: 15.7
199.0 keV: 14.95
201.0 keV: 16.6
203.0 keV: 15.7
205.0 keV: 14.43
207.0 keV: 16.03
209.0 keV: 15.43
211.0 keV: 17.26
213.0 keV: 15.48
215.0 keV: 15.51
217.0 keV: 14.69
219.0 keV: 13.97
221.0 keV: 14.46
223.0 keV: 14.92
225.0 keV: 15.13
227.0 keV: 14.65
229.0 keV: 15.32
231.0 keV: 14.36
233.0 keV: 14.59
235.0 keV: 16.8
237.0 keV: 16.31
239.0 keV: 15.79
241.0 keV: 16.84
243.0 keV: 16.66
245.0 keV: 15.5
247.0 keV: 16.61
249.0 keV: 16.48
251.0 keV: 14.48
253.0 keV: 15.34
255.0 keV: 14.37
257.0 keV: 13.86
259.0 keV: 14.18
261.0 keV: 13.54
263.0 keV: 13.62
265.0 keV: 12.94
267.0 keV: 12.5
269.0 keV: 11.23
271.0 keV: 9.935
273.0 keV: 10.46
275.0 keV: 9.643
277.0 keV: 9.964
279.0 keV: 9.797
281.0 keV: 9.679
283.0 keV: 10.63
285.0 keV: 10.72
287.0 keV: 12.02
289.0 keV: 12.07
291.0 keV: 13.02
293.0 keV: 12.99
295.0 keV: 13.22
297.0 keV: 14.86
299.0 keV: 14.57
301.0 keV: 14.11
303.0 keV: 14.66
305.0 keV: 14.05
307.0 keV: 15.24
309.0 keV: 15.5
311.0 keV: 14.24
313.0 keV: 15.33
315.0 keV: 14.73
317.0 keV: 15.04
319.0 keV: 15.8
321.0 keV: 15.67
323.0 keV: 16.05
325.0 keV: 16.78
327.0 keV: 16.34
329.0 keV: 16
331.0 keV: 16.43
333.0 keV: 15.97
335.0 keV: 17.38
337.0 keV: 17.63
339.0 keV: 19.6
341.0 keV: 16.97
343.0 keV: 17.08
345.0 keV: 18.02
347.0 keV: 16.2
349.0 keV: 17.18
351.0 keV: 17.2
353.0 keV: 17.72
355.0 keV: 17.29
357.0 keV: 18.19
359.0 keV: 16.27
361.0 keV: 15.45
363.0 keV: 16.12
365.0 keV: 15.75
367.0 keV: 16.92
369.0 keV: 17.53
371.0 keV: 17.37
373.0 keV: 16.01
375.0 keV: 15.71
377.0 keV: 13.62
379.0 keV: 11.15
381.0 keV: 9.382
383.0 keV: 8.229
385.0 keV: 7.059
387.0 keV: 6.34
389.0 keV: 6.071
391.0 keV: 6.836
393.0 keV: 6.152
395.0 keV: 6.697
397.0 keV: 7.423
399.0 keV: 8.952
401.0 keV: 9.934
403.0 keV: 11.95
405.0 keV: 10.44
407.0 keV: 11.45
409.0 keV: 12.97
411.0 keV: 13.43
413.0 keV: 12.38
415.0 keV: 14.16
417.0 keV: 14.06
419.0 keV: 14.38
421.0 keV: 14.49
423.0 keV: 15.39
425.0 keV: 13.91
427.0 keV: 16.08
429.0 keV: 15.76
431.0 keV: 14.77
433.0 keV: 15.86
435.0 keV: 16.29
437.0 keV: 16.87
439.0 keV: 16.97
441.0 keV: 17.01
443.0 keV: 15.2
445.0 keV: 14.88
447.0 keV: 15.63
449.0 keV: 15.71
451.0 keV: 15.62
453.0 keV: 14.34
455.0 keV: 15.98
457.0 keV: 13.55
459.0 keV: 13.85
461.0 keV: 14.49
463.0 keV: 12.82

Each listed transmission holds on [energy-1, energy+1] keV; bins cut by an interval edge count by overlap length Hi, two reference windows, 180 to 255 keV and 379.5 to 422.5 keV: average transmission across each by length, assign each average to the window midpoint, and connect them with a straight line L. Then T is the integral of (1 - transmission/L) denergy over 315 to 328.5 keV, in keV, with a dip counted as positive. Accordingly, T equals -3.5 keV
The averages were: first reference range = 15.7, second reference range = 10.2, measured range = 15.9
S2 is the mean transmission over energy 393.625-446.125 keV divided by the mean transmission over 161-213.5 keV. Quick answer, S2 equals 0.84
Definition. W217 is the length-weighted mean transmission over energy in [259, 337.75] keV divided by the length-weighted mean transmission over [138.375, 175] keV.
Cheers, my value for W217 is 0.78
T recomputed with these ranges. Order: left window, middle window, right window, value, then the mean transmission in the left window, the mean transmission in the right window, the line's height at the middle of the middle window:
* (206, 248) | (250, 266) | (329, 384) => 1.65 keV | 15.5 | 16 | 15.7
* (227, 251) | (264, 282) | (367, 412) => 4.92 keV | 15.8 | 10.8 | 14.7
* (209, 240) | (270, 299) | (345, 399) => 5.86 keV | 15.3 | 13.1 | 14.4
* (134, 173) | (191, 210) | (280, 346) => 1.35 keV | 17.7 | 14.9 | 16.9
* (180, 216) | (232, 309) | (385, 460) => 7.75 keV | 16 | 12.9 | 15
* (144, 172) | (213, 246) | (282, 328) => 1.14 keV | 17.5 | 14.2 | 15.9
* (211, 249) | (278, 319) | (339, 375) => 7.32 keV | 15.5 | 16.9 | 16.3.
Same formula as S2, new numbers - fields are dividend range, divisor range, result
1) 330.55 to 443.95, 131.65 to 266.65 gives 0.87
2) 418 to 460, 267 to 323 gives 1.18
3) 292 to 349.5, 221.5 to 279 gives 1.12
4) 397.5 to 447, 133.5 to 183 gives 0.81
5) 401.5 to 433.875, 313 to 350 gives 0.83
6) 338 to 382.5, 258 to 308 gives 1.30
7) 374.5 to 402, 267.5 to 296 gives 0.78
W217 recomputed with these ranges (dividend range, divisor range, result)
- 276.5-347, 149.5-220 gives 0.90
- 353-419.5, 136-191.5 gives 0.72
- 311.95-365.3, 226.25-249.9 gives 1.05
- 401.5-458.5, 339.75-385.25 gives 0.94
